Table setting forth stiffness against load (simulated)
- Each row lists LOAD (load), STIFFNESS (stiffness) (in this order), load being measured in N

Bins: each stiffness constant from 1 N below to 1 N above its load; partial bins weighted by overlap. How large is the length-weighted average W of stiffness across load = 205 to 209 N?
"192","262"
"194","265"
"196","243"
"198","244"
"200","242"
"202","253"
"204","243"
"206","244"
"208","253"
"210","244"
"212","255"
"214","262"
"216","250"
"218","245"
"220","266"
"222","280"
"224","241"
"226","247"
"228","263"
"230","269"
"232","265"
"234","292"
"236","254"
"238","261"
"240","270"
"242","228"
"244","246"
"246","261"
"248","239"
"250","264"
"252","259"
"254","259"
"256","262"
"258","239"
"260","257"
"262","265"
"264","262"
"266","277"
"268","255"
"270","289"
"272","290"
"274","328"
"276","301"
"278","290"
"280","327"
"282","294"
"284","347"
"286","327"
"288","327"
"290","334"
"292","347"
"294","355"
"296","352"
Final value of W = 248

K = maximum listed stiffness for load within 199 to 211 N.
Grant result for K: 253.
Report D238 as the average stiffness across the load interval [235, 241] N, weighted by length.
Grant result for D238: 262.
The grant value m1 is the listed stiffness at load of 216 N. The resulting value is 250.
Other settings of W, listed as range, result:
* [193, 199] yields 251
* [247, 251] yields 252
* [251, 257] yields 260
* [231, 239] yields 268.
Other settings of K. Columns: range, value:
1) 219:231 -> 280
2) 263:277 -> 328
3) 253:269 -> 277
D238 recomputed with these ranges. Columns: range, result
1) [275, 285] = 312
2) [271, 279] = 302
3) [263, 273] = 275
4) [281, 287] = 323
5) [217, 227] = 256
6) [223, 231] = 255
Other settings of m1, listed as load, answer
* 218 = 245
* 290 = 334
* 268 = 255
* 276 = 301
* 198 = 244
